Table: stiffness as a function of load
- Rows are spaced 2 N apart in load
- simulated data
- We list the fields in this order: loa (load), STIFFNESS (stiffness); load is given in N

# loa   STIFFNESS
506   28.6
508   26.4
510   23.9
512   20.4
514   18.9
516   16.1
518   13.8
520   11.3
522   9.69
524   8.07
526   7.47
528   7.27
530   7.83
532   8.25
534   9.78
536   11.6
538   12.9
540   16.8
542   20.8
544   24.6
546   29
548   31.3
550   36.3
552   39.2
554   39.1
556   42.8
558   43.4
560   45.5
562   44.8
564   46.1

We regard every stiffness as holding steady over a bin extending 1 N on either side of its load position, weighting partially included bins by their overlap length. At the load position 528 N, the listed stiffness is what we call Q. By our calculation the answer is 7.27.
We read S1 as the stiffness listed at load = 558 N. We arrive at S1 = 43.4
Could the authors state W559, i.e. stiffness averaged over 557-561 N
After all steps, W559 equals 44.5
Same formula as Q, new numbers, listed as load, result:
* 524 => 8.07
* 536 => 11.6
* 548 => 31.3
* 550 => 36.3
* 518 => 13.8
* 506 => 28.6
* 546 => 29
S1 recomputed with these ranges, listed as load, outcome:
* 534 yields 9.78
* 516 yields 16.1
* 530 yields 7.83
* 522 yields 9.69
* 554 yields 39.1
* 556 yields 42.8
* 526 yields 7.47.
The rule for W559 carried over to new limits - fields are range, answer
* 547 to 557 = 37.7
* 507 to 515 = 22.4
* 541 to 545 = 22.7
